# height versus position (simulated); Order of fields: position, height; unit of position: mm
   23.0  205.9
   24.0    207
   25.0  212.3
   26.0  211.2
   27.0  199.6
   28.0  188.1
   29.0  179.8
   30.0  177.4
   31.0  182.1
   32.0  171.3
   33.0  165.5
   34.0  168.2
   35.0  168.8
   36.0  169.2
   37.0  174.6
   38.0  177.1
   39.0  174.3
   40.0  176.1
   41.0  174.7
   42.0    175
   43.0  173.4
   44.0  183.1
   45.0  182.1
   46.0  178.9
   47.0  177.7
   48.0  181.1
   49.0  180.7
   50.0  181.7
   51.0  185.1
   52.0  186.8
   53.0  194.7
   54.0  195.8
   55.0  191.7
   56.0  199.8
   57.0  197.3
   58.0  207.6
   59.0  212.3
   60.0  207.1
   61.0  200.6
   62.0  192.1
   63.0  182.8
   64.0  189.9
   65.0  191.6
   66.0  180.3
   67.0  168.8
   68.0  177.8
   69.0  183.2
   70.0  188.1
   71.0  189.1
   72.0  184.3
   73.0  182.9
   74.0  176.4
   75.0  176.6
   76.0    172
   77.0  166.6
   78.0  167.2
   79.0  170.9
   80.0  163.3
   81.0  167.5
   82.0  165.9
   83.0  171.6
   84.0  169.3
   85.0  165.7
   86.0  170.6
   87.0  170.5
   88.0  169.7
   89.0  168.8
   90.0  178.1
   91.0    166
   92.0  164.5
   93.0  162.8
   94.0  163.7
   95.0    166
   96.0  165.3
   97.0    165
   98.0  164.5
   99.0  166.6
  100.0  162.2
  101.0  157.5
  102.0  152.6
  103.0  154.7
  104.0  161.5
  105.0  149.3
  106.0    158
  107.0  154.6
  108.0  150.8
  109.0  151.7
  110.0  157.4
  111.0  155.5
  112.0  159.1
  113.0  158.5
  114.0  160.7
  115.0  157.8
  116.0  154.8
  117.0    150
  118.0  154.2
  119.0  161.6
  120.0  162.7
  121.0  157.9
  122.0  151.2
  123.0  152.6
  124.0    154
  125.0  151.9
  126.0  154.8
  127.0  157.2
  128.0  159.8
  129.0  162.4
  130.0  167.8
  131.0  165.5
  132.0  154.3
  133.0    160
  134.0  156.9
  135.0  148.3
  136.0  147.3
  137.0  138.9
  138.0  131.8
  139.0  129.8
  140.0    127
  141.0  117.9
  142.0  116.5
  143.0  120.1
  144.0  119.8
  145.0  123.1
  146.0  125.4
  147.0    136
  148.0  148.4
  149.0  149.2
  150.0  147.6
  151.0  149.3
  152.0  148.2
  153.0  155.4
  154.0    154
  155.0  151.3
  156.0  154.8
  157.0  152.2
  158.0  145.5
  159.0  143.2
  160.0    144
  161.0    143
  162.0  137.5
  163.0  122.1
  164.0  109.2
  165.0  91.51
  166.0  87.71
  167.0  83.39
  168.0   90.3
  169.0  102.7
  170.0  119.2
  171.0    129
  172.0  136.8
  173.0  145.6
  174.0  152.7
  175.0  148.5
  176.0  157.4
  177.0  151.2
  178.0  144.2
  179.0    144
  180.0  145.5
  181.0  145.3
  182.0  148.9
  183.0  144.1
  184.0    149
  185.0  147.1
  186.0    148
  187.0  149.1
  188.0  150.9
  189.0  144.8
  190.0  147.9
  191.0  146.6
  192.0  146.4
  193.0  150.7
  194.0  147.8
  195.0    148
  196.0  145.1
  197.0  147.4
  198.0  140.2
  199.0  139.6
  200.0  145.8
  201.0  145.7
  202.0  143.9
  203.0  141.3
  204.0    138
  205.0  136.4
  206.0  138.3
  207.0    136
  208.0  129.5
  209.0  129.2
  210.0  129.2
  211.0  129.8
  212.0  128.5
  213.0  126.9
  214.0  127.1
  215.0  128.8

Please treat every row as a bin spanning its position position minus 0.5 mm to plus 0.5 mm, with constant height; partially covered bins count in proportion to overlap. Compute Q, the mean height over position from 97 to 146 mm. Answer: 151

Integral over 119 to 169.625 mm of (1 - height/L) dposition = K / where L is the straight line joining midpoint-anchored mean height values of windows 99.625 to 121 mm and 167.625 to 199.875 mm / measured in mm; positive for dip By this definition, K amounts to 3.6 mm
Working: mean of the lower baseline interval 156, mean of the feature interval 139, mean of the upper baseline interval 143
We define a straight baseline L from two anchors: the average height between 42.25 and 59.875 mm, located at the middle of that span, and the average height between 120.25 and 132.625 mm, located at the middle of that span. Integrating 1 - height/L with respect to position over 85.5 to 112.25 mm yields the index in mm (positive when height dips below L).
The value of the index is 1.2 mm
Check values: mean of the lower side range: 189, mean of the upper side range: 158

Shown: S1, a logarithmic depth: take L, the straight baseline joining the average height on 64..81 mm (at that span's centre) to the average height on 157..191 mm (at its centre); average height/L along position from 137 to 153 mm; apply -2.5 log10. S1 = 0.11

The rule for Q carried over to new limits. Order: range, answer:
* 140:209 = 138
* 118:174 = 139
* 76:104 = 166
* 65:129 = 165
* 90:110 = 160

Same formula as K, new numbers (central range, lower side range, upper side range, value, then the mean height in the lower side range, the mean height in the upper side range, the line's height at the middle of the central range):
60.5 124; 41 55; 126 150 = -1.6 mm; 183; 142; 163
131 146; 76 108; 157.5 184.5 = 1.0 mm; 164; 132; 145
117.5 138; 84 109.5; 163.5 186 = -0.7 mm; 163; 131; 150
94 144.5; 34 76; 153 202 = 2.6 mm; 184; 139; 161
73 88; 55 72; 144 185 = 1.0 mm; 192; 136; 182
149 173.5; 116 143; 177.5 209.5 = 2.6 mm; 149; 144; 147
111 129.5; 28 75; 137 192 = -0.2 mm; 183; 136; 155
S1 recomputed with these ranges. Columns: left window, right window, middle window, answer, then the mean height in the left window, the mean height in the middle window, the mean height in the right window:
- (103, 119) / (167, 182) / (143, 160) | -0.01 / 156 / 143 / 135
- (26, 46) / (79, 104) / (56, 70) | -0.12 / 178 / 192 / 166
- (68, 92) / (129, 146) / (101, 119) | 0.00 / 173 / 156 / 139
